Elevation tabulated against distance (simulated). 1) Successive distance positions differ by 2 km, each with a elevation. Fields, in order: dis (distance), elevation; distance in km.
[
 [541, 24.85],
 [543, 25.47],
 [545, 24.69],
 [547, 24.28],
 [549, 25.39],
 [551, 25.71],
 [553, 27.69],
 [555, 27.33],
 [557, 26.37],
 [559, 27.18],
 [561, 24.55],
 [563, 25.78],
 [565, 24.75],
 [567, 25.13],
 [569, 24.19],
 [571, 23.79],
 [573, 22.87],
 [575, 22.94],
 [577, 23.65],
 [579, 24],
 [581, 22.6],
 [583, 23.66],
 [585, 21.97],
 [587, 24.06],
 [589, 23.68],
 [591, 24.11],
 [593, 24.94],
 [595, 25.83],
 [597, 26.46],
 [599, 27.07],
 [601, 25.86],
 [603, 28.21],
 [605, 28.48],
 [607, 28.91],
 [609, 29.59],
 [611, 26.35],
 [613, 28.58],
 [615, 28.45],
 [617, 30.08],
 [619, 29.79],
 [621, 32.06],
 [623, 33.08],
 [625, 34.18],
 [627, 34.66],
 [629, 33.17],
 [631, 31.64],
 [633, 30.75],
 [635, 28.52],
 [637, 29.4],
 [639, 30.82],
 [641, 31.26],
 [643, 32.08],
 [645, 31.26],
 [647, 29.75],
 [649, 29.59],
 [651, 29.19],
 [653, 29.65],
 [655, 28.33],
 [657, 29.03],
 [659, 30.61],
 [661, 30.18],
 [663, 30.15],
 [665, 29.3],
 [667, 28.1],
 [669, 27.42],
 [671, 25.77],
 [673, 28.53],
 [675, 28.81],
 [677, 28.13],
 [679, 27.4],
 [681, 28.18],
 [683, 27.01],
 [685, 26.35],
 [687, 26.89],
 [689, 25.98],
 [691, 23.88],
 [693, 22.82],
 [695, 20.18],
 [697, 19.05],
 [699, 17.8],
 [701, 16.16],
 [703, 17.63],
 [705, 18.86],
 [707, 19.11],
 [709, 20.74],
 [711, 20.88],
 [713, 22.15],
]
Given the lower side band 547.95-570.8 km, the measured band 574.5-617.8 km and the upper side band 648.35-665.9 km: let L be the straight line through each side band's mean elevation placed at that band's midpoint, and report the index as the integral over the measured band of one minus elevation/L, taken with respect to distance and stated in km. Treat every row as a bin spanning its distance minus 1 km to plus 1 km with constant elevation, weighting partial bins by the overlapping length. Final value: 2.09 km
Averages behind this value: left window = 25.7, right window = 29.6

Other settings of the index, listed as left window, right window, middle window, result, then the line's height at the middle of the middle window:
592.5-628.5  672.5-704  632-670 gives -4.75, 26.5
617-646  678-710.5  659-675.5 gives -1.46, 26.3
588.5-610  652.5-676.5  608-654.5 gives -4.78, 27.7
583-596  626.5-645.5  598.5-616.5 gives -0.79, 26.9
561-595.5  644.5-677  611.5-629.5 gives -3.23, 26.6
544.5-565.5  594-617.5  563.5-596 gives 3.48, 26.8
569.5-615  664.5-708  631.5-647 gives -3.61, 24.8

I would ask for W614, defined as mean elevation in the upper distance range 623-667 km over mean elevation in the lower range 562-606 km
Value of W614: 1.2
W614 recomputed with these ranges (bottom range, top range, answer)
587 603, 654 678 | 1.12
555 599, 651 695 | 1.13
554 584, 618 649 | 1.28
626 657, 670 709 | 0.77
